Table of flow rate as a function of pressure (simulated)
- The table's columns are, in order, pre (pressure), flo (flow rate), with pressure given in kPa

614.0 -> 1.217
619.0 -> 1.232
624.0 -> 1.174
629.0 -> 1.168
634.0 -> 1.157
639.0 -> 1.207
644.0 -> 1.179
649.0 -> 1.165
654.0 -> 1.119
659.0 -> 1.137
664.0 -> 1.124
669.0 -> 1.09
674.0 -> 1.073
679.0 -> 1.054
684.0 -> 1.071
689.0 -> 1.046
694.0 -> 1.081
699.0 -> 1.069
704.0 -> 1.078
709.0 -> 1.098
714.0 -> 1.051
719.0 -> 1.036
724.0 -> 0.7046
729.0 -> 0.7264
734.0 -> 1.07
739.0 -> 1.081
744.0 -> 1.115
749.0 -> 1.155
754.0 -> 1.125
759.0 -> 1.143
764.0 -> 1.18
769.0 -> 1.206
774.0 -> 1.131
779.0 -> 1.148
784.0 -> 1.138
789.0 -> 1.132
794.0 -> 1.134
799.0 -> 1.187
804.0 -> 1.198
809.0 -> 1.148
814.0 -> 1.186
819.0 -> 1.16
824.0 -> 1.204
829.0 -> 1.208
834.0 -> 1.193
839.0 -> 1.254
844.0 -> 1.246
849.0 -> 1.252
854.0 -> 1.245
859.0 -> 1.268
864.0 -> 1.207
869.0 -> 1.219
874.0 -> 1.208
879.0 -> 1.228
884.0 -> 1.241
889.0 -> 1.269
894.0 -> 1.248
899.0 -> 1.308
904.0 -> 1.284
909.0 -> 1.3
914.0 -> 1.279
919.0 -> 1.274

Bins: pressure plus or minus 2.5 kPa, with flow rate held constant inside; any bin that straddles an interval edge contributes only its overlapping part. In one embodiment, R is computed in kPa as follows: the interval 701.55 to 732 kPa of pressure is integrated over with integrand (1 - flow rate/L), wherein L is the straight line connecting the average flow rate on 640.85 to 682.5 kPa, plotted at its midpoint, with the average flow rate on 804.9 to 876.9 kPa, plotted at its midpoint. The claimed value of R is 5.20 kPa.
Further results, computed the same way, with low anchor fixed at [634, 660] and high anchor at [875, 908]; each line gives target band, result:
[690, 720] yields 3.0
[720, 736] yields 4.7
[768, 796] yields 1.7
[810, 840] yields 1.0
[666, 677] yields 0.8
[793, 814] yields 0.9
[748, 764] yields 0.8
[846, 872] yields 0.2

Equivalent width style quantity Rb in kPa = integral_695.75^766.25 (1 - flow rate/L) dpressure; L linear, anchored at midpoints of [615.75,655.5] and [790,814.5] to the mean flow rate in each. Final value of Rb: 7.6 kPa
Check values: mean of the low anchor 1.18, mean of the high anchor 1.17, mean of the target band 1.05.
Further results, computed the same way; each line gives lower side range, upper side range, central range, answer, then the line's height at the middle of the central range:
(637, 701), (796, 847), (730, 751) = 1.3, 1.15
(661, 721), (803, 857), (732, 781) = 0.1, 1.14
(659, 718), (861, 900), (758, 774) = -0.4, 1.14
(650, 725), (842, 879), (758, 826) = 0.2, 1.17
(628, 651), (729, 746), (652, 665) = 0.2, 1.15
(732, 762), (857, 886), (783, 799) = 0.2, 1.16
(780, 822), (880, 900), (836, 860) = -0.7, 1.21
